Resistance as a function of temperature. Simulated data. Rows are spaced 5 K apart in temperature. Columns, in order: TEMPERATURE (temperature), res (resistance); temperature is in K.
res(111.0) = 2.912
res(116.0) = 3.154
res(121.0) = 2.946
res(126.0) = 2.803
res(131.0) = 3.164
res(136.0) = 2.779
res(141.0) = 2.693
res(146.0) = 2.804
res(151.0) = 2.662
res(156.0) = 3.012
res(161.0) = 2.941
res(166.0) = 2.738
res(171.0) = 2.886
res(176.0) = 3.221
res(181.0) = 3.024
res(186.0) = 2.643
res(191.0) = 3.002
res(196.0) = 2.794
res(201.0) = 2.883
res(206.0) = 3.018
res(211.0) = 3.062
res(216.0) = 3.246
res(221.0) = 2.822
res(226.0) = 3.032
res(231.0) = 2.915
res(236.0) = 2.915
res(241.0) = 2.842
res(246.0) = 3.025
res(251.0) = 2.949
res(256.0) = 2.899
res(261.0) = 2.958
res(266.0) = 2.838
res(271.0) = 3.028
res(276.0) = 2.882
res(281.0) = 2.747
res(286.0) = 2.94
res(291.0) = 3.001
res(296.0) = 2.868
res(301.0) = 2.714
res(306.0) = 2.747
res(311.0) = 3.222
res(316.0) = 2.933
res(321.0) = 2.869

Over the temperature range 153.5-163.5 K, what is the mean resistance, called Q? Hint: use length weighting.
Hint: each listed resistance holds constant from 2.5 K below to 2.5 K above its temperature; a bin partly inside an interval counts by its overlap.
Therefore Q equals 2.98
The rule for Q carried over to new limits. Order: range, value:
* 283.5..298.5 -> 2.94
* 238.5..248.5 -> 2.93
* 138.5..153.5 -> 2.72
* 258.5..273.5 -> 2.94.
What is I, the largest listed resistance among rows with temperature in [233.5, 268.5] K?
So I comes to 3.025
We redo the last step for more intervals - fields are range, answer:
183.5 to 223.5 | 3.246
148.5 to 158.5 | 3.012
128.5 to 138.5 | 3.164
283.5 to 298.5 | 3.001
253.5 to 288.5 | 3.028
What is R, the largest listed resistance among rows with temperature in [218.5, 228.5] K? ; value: 3.032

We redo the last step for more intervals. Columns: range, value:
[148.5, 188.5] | 3.221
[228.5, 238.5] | 2.915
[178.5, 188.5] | 3.024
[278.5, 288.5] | 2.94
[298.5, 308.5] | 2.747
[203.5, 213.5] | 3.062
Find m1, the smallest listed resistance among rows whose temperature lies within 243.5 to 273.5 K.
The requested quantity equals 2.838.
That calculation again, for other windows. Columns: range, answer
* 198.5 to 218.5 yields 2.883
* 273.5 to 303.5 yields 2.714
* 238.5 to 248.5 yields 2.842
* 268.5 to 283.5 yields 2.747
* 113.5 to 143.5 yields 2.693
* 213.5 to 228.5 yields 2.822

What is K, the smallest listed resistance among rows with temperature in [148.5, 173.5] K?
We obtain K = 2.662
